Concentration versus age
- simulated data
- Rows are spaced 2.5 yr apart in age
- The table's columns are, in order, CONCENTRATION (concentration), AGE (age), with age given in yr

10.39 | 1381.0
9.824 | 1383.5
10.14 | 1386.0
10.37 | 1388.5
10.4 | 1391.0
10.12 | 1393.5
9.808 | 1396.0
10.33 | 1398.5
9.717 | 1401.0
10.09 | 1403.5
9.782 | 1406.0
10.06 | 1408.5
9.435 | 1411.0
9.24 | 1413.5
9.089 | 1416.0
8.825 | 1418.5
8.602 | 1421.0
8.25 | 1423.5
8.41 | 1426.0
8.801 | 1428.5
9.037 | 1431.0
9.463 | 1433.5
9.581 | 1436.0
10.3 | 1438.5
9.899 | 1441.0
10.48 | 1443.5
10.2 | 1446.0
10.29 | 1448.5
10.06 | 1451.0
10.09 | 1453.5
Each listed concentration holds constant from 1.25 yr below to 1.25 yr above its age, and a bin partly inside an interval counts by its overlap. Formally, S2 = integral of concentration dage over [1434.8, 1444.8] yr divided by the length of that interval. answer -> 10.1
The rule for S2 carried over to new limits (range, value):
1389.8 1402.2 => 10.1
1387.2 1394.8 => 10.3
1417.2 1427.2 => 8.53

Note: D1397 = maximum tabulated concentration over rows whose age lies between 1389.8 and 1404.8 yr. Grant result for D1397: 10.4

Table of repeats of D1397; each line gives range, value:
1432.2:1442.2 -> 10.3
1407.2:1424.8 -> 10.06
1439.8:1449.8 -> 10.48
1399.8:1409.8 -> 10.09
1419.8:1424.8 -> 8.602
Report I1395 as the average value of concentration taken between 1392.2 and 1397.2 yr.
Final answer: 9.97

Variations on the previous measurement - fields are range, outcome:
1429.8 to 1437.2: 9.36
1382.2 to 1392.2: 10.2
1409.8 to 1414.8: 9.33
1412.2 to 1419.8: 9.05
